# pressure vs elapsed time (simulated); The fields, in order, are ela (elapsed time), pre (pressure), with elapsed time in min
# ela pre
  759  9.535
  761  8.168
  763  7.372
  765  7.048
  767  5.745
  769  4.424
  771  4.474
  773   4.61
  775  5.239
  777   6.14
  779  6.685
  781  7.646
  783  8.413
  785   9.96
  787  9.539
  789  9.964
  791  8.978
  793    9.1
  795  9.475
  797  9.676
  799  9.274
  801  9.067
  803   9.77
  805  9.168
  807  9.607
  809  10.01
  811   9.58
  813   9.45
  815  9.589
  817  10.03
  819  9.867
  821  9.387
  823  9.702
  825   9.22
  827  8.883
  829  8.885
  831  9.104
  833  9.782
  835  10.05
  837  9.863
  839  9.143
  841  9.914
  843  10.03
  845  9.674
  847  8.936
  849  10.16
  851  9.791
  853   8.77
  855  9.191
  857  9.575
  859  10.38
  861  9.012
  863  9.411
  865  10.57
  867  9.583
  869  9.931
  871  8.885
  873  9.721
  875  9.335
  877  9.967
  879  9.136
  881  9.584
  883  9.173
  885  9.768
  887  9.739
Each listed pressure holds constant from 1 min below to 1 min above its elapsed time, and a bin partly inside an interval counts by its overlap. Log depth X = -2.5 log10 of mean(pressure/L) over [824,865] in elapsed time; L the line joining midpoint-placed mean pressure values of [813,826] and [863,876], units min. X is 0.01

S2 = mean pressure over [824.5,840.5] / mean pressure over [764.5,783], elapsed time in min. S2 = 1.59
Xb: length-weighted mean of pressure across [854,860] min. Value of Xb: 9.72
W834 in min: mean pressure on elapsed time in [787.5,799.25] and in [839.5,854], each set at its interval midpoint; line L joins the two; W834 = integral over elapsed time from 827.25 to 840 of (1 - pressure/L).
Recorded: 0.2 min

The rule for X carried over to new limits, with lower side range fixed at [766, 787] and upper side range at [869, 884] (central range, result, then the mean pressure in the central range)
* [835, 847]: -0.156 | 9.69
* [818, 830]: -0.182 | 9.32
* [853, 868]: -0.076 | 9.61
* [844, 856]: -0.092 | 9.42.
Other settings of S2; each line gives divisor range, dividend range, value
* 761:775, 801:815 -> 1.66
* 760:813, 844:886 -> 1.18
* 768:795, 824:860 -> 1.29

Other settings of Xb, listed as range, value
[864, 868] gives 10.1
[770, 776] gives 4.77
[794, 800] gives 9.47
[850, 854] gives 9.28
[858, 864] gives 9.6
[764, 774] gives 5.26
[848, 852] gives 9.98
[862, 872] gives 9.68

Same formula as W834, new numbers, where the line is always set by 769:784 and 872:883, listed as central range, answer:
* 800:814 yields -4.8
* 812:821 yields -2.7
